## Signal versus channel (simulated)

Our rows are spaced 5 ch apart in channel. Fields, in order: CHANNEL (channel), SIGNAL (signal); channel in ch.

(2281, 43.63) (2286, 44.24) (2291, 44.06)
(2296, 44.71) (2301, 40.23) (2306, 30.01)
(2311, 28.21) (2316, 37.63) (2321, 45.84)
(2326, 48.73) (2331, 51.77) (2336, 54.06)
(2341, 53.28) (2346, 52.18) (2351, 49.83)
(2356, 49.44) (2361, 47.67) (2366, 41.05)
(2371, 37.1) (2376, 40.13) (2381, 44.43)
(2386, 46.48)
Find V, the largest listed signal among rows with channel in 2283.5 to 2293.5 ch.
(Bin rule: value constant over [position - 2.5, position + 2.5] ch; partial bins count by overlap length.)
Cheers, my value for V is 44.24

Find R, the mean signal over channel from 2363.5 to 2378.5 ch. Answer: 39.4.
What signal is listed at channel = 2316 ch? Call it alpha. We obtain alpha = 37.63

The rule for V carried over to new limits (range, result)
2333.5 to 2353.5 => 54.06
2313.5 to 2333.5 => 51.77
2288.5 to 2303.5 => 44.71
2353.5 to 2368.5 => 49.44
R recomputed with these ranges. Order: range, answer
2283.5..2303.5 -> 43.3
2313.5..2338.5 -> 47.6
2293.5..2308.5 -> 38.3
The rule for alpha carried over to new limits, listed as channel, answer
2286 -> 44.24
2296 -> 44.71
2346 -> 52.18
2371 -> 37.1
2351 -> 49.83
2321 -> 45.84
